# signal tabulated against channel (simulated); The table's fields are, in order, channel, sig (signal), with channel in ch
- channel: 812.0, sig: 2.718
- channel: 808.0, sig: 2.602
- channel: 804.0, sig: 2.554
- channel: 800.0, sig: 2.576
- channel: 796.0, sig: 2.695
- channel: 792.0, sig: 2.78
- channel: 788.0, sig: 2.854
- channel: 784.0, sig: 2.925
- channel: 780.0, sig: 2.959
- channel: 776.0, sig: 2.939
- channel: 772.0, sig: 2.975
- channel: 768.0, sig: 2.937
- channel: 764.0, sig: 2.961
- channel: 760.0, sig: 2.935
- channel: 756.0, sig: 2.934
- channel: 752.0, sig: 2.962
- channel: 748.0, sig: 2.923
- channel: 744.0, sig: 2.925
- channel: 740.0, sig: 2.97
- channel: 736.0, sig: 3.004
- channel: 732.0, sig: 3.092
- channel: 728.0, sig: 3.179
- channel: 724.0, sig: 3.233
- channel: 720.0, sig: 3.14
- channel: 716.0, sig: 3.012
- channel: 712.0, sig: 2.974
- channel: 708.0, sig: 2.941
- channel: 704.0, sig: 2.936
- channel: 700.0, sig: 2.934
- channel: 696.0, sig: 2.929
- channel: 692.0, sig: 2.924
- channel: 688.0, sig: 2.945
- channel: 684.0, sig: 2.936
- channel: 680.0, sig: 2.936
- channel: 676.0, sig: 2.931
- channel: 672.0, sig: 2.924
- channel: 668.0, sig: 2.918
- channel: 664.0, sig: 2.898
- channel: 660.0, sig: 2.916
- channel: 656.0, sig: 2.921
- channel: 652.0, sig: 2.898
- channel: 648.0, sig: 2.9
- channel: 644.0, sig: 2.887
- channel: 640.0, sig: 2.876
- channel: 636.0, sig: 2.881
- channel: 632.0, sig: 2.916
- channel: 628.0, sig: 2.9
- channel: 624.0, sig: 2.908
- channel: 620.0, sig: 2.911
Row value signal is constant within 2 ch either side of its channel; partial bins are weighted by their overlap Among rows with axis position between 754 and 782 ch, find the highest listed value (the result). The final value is 2.975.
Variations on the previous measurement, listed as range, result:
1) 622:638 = 2.916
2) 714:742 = 3.233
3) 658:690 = 2.945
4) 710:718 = 3.012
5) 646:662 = 2.921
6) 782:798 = 2.925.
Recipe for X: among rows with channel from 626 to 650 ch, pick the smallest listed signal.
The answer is 2.876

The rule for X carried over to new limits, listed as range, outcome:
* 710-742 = 2.97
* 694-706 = 2.929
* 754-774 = 2.934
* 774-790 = 2.854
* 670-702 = 2.924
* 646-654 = 2.898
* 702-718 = 2.936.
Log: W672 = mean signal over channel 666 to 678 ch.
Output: 2.92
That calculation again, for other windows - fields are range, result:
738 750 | 2.94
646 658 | 2.91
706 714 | 2.96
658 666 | 2.91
